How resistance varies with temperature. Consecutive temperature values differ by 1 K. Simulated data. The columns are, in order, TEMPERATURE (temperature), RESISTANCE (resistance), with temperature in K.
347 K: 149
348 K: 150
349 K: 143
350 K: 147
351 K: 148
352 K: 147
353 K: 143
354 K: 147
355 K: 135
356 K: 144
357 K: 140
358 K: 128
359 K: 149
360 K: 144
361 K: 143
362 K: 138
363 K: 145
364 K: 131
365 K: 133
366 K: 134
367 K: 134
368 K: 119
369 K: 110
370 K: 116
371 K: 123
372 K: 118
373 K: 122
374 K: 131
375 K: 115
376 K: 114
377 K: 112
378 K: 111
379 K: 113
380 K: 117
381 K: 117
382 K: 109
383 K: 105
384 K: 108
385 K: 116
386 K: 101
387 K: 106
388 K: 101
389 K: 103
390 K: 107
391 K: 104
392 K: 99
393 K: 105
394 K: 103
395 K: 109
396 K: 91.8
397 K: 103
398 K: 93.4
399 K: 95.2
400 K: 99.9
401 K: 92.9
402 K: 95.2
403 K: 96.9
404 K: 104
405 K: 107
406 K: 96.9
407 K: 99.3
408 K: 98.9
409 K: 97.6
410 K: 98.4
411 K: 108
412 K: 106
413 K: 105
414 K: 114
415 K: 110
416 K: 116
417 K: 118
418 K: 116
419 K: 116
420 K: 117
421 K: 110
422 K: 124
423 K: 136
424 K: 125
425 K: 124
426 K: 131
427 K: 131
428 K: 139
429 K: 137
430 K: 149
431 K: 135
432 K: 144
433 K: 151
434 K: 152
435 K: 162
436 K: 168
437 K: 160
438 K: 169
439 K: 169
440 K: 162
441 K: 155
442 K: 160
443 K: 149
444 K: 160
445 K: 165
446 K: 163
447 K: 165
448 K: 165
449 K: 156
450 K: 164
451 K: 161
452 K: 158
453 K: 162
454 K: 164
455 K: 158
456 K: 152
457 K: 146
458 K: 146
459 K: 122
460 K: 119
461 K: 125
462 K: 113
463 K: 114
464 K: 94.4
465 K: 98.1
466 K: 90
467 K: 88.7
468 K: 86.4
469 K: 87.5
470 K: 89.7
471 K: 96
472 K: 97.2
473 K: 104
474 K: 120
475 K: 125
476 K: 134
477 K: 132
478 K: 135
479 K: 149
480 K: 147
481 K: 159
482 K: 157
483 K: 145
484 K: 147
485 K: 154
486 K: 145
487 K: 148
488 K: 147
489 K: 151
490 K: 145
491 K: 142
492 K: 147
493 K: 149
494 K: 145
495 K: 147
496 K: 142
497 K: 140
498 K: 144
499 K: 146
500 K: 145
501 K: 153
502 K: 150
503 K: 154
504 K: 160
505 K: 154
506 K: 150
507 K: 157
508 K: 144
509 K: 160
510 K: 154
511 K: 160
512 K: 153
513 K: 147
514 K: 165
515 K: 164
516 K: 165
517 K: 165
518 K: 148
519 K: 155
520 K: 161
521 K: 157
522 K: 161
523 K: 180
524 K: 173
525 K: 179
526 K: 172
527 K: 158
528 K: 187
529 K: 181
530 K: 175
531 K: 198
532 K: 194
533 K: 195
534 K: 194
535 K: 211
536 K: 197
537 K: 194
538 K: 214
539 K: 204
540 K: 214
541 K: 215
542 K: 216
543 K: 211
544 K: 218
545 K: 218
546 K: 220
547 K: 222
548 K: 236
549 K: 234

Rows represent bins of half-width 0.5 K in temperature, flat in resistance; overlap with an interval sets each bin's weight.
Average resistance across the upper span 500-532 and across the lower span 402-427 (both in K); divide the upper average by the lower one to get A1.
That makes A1 1.46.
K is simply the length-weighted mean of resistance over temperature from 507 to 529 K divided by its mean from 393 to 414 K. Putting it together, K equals 1.62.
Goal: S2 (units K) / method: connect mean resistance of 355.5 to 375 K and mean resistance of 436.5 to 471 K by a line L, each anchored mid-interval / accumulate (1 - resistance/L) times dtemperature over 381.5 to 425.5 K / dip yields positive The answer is 9.1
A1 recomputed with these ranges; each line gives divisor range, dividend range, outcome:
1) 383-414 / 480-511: 1.47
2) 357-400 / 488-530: 1.35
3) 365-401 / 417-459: 1.33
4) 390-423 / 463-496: 1.22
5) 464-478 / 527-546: 1.93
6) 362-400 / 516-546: 1.66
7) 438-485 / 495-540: 1.23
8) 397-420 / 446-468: 1.30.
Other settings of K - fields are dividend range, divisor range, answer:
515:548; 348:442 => 1.54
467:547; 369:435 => 1.40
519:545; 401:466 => 1.43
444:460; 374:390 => 1.41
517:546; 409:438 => 1.46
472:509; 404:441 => 1.13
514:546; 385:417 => 1.82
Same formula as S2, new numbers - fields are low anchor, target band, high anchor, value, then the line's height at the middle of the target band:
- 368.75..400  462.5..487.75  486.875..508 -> 3.4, 140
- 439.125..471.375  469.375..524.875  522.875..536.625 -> 5.9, 164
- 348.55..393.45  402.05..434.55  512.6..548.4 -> 5.5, 143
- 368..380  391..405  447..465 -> 2.8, 124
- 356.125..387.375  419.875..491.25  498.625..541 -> 5.4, 150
